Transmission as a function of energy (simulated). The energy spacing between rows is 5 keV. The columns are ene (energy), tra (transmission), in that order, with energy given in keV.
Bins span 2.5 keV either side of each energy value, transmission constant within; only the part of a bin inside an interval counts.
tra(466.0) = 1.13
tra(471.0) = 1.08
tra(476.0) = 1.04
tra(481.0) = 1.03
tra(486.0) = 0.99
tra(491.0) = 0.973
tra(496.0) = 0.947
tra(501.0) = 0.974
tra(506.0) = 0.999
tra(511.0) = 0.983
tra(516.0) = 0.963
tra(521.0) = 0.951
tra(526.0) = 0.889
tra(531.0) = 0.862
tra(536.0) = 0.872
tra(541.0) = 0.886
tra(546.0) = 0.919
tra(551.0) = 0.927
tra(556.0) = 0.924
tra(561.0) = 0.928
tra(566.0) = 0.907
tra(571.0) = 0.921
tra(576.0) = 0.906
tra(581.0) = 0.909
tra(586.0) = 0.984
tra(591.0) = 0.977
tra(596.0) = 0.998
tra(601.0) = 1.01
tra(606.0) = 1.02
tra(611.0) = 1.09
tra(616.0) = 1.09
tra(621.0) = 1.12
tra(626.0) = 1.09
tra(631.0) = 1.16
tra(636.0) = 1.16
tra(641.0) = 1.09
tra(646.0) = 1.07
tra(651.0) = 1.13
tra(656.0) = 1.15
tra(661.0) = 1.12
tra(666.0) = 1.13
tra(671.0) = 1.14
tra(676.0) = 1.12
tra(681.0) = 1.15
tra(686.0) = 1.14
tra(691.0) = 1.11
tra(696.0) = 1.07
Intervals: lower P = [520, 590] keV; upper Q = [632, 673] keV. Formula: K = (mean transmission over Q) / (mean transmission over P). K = 1.2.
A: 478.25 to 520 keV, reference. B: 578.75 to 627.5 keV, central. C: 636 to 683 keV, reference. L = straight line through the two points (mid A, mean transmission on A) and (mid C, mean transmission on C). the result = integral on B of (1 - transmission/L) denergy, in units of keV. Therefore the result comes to 2.10 keV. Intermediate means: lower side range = 0.982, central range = 1.03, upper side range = 1.12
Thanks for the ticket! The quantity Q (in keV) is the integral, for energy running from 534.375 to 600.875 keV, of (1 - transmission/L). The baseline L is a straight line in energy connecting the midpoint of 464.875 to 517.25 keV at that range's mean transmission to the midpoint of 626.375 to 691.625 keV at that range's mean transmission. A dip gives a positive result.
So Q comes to 8.2 keV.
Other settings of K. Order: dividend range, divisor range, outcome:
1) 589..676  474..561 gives 1.15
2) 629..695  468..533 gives 1.15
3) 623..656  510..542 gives 1.23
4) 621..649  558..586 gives 1.21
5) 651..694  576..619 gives 1.13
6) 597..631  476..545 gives 1.13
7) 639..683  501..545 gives 1.21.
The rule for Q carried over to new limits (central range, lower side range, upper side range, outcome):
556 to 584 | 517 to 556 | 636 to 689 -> 1.4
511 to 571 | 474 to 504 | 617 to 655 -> 7.0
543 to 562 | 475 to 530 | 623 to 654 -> 1.9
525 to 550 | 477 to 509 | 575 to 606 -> 2.4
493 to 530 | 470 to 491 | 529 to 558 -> 0.3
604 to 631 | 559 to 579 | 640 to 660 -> -1.5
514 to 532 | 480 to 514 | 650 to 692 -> 1.5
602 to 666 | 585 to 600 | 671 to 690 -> -2.9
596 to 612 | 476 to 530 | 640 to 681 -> 0.6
